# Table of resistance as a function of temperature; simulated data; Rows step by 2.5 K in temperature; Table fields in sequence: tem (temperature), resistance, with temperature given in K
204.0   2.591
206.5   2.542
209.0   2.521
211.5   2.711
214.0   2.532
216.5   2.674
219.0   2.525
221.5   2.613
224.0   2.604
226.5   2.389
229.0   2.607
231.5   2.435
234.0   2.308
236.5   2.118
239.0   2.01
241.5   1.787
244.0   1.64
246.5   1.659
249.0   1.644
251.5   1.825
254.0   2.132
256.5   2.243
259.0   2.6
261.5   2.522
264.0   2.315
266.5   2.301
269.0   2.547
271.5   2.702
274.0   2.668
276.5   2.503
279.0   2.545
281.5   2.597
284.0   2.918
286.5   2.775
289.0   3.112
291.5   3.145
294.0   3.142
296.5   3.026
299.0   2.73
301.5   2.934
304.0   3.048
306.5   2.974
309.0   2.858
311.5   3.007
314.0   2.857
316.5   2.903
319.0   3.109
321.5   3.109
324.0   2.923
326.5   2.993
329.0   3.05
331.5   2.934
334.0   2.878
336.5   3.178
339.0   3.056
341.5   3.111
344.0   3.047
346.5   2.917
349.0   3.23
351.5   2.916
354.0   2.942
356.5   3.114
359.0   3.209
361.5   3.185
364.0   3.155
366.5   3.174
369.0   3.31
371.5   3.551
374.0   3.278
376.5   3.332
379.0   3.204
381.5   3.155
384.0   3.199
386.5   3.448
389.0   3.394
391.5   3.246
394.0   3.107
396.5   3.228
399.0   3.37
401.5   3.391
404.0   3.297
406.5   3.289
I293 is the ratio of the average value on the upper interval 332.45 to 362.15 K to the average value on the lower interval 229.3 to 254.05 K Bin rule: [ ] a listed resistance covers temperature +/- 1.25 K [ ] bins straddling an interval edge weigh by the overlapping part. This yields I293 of 1.55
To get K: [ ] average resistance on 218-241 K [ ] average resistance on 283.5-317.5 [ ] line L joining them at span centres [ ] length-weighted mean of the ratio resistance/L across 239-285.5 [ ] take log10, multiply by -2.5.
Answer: 0.17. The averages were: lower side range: 2.38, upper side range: 2.96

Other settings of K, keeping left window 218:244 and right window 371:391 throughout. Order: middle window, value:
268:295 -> -0.056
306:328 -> -0.034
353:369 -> 0.010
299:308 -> -0.059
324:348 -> -0.003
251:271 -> 0.073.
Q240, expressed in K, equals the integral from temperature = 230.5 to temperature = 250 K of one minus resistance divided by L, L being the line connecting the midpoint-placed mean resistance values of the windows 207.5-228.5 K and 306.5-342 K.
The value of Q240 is 5.2 K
